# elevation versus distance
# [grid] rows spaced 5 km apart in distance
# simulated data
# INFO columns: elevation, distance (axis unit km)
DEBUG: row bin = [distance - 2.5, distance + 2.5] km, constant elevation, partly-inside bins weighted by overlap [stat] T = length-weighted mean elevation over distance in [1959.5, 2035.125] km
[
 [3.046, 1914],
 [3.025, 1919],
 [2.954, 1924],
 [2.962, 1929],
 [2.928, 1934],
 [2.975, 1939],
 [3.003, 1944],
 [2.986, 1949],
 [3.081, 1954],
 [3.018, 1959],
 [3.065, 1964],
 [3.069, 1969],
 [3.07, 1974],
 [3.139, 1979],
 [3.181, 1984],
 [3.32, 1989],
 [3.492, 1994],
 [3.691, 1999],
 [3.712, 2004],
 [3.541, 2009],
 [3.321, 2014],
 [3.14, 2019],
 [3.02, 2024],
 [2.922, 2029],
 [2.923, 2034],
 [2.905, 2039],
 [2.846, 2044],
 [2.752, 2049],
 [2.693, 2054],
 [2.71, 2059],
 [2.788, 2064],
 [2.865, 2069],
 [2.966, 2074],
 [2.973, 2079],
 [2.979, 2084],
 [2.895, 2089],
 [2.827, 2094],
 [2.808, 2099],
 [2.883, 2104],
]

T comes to 3.24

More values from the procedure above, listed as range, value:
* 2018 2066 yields 2.86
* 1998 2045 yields 3.2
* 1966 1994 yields 3.18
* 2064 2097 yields 2.91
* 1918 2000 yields 3.11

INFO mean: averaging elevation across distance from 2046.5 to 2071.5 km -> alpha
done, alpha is 2.76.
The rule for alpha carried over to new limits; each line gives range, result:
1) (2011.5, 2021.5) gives 3.23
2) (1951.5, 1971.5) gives 3.06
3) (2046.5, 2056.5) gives 2.72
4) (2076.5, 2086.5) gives 2.98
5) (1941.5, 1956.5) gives 3.02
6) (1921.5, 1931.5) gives 2.96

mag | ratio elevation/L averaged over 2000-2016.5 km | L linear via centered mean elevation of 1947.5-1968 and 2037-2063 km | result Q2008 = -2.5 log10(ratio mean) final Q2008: -0.22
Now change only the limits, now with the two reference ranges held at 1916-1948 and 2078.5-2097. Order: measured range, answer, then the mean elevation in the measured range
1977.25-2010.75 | -0.17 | 3.44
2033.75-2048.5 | 0.02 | 2.87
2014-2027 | -0.07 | 3.12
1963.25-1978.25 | -0.04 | 3.08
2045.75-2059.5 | 0.08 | 2.73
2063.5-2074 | 0.02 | 2.87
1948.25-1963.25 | -0.03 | 3.04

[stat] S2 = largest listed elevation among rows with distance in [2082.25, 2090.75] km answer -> 2.979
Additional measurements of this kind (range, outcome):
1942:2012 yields 3.712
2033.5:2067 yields 2.923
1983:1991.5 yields 3.32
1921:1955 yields 3.081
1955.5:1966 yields 3.065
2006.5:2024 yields 3.541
